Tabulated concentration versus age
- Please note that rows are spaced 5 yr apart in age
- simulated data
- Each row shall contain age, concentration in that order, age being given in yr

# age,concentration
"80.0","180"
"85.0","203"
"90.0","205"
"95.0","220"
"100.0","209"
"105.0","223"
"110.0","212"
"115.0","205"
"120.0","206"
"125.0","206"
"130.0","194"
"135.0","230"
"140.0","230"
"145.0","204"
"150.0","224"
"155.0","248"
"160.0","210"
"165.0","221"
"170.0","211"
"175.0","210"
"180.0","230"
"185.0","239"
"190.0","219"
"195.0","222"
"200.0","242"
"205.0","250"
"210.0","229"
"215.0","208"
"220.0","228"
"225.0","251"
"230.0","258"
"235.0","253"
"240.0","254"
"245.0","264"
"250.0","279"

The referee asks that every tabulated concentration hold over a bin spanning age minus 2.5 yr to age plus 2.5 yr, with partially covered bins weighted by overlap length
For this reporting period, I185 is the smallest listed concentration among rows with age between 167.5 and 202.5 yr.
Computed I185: 210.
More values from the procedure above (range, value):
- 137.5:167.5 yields 204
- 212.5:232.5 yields 208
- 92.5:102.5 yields 209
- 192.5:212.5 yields 222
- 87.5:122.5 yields 205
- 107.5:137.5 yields 194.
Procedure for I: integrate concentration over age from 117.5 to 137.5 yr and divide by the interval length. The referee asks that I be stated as 209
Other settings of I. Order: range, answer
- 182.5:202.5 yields 230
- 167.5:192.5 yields 222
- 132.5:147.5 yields 221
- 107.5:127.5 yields 207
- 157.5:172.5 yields 214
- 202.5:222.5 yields 229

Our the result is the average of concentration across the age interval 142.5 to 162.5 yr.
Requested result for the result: 222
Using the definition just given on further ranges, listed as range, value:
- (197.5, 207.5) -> 246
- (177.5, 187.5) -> 234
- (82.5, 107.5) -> 212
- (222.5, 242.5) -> 254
